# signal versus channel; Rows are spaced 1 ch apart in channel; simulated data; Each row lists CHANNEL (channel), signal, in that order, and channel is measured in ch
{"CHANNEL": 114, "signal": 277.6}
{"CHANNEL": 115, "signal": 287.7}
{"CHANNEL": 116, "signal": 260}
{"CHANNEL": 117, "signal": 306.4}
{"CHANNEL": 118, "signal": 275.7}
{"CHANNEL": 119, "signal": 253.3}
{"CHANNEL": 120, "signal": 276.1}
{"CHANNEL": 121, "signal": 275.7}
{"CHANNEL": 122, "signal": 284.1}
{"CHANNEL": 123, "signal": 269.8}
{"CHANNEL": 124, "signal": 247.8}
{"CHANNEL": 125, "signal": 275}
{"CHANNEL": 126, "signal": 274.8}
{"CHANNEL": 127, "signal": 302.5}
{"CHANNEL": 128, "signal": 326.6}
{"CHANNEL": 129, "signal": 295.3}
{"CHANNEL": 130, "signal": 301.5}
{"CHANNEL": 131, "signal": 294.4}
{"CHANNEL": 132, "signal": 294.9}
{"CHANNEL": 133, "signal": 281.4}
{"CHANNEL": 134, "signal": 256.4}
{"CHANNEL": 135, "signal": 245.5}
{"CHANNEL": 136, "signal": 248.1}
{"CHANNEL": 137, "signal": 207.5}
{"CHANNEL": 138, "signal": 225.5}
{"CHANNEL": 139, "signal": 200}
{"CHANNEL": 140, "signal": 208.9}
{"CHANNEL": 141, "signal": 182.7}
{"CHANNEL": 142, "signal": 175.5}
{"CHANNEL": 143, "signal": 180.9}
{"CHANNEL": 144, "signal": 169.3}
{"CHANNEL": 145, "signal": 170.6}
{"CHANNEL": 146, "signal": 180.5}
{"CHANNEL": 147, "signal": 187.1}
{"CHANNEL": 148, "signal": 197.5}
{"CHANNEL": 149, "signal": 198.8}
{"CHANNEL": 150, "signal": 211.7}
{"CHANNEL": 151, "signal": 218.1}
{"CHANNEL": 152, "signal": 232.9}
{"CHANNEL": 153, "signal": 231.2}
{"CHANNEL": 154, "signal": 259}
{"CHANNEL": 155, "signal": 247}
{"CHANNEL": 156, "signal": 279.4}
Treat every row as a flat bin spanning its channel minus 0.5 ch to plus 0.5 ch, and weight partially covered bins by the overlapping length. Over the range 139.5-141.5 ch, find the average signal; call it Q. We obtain 196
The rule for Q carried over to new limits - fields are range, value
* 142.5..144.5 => 175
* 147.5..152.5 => 212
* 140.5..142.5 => 179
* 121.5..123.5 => 277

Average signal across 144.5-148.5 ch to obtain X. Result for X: 184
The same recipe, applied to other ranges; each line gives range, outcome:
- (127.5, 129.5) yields 311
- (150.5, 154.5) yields 235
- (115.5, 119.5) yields 274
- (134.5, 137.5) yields 234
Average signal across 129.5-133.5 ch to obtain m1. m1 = 293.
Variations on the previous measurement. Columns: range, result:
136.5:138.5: 216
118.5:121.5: 268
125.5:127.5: 289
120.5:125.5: 270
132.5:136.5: 258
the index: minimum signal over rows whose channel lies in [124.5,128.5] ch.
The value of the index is 274.8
